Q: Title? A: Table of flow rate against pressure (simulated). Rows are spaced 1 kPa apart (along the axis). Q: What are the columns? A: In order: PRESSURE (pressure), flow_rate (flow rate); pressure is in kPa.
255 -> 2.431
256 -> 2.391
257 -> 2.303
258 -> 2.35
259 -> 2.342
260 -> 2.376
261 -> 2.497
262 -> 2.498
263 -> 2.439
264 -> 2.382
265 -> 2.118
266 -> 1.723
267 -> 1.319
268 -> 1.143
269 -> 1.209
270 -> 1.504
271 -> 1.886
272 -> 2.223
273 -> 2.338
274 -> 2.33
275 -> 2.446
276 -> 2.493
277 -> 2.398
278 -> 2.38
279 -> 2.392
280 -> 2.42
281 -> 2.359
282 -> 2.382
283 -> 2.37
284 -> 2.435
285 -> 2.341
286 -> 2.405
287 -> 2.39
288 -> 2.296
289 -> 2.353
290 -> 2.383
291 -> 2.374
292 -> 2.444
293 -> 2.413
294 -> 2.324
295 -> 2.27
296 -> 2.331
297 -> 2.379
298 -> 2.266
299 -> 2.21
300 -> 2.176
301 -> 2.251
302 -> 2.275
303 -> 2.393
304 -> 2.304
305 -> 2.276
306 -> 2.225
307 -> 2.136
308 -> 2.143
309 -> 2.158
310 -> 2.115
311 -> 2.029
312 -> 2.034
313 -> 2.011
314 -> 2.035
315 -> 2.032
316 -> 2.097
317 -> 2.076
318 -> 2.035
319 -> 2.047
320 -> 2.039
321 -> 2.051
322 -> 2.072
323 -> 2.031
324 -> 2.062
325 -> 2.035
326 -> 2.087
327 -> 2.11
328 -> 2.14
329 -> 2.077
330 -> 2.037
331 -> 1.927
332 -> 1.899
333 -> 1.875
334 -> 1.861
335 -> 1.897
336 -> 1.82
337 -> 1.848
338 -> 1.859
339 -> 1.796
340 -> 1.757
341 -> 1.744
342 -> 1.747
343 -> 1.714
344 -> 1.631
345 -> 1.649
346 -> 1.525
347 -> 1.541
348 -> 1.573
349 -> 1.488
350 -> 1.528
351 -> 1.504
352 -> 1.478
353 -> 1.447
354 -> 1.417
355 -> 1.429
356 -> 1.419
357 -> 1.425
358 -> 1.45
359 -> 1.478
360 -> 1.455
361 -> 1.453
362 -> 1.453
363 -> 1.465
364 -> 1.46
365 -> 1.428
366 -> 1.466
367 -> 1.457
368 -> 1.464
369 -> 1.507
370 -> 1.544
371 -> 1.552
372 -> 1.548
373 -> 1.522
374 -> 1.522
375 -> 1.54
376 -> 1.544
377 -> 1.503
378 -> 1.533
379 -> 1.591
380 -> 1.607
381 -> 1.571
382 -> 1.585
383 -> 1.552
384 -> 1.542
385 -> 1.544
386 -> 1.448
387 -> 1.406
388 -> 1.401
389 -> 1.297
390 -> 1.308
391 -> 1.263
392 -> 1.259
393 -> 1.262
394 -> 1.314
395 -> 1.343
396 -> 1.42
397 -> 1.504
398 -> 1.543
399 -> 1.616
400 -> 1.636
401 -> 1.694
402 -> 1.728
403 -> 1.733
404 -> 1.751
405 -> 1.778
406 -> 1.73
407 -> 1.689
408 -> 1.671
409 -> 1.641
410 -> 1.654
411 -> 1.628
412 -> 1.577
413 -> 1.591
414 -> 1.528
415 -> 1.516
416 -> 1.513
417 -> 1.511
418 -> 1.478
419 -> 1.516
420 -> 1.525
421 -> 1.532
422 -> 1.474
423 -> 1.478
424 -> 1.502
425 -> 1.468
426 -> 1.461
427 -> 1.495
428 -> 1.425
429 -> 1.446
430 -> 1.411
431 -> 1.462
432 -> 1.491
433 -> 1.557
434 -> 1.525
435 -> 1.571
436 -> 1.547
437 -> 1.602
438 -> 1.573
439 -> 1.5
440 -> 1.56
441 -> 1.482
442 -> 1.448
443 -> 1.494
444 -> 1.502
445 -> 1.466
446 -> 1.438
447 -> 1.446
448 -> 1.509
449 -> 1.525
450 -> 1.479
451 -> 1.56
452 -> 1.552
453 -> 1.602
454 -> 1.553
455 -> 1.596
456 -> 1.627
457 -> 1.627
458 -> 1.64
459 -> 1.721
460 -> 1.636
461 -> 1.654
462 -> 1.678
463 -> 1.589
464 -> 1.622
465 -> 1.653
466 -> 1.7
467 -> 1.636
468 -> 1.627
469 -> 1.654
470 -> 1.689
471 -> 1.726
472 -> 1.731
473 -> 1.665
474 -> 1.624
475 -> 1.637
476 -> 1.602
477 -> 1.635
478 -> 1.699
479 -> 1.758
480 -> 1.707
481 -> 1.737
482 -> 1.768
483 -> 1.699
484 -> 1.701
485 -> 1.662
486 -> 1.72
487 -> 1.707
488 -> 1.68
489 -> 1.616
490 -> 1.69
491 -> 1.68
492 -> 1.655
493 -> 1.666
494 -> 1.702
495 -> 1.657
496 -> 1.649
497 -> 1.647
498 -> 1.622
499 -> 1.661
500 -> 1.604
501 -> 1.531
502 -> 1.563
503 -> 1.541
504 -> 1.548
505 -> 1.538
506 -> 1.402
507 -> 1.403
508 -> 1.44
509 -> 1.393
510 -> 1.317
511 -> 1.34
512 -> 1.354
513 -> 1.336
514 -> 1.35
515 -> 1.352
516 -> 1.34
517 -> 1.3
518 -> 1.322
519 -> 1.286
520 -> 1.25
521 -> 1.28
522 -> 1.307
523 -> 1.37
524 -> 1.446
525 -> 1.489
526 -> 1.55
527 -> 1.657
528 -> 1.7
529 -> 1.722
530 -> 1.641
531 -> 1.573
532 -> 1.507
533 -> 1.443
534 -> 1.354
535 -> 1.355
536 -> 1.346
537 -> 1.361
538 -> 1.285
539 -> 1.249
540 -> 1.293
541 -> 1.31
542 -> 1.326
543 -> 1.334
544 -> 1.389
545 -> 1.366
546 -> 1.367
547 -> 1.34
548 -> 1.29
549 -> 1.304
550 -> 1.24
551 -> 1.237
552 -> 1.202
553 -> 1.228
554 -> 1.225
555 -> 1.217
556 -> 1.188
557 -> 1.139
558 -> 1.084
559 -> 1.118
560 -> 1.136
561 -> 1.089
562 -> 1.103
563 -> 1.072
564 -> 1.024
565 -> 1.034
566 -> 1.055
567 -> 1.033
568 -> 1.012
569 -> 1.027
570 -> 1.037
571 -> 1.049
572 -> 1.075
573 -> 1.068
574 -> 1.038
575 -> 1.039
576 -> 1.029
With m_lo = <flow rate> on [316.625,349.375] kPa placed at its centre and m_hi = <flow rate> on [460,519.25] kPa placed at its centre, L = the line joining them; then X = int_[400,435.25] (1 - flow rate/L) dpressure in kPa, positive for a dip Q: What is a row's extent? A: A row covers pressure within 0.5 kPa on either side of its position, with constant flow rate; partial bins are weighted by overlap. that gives 3.2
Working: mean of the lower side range 1.88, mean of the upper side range 1.59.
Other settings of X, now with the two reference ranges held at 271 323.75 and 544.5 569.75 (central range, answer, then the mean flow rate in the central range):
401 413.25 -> 0.7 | 1.68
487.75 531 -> -4.4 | 1.5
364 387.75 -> 5.0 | 1.52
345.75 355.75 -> 2.6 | 1.49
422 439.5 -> 2.0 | 1.5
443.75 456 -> 0.7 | 1.52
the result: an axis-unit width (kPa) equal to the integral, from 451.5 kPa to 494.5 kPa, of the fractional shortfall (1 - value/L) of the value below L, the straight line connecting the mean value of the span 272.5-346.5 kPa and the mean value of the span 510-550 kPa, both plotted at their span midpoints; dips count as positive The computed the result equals -2.3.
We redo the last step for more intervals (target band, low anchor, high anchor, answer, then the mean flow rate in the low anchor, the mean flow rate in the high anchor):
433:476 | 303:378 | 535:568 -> -3.4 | 1.77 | 1.22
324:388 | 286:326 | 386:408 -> 6.8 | 2.2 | 1.51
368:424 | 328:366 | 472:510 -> 3.6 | 1.64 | 1.62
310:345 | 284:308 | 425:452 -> 3.0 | 2.31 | 1.5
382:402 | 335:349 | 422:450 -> 1.8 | 1.71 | 1.5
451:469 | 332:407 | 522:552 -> -1.9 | 1.55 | 1.4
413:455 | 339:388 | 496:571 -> -1.7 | 1.53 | 1.34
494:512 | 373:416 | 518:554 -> -1.3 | 1.54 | 1.38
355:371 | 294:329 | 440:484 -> 4.1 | 2.15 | 1.61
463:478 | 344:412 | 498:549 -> -2.1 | 1.52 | 1.42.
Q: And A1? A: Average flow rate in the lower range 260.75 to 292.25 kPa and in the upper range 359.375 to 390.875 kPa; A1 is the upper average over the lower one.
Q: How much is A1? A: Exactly 0.68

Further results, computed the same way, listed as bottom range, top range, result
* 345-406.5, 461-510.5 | 1.08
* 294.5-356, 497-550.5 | 0.73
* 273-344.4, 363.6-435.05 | 0.71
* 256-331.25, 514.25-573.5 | 0.59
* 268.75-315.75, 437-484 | 0.72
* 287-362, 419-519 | 0.80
